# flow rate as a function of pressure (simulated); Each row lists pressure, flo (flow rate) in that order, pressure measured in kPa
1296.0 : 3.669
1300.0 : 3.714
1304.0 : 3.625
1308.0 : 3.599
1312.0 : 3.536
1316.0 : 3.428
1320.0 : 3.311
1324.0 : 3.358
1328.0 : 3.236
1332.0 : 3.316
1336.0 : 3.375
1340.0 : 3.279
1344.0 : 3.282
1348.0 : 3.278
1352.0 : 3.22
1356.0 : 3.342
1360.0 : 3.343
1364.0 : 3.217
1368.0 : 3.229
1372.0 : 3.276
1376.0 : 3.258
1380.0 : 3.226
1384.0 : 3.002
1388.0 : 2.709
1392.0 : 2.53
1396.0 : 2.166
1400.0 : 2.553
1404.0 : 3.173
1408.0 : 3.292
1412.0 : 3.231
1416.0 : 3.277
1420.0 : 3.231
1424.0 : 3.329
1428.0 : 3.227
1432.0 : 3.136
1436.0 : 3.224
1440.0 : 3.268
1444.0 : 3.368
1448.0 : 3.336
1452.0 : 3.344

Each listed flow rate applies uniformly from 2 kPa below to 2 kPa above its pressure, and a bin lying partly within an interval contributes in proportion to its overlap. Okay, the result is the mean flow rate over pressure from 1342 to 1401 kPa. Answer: 3.05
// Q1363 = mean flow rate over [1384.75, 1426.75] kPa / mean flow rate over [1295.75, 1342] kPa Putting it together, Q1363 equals 0.86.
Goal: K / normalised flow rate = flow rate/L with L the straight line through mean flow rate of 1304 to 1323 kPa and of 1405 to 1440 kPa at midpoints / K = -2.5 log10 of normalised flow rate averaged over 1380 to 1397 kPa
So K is 0.22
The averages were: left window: 3.48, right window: 3.24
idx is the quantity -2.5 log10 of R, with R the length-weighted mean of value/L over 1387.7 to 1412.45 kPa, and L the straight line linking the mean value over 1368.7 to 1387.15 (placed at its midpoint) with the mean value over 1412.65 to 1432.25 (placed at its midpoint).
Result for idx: 0.15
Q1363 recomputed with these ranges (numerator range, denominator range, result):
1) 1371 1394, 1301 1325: 0.86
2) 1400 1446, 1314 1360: 0.97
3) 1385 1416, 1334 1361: 0.86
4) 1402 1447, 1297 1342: 0.95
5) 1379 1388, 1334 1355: 0.92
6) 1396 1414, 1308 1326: 0.86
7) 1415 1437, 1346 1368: 0.99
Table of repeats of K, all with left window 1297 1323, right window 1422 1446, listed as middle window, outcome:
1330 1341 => 0.05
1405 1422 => 0.02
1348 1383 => 0.05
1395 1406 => 0.24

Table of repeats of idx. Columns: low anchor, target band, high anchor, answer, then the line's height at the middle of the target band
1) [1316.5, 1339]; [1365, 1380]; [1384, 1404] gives -0.146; 2.84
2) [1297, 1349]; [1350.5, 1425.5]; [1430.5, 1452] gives 0.088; 3.34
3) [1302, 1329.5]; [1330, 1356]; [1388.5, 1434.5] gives 0.008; 3.32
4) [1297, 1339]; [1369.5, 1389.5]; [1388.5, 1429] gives 0.010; 3.13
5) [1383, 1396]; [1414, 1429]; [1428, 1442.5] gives -0.078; 3.04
